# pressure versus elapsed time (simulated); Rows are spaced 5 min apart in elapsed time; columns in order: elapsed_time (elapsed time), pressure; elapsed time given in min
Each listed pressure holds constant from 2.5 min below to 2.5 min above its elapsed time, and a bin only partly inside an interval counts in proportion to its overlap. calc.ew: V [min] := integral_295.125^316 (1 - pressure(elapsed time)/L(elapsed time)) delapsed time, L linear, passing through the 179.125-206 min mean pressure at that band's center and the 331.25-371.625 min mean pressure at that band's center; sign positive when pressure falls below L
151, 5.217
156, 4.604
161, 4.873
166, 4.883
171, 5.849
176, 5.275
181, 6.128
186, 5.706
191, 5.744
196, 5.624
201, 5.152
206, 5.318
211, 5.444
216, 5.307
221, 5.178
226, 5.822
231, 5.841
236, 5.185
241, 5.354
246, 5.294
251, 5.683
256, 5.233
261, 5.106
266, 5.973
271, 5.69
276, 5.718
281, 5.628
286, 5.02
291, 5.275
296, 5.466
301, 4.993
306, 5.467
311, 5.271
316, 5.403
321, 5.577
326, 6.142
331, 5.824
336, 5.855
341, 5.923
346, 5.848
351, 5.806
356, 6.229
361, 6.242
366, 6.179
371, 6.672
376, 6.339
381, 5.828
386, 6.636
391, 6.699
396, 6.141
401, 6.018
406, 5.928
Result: 2.2 min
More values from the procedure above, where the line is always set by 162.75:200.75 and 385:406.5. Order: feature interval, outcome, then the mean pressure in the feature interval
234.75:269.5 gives 2.3 min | 5.42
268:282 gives 0.4 min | 5.69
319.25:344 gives 0.8 min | 5.87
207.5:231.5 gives 0.9 min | 5.48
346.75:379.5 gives -0.2 min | 6.21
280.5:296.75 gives 1.7 min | 5.3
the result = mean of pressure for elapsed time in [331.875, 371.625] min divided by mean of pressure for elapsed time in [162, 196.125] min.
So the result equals 1.1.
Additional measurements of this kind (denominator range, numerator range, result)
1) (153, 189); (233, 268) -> 1.01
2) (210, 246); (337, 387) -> 1.13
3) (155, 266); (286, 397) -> 1.09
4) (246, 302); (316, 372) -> 1.10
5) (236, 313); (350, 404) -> 1.16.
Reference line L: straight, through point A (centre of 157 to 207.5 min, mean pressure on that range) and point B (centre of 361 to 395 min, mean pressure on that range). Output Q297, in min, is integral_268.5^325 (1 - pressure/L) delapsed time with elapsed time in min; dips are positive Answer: 5.2 min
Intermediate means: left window 5.43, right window 6.37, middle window 5.43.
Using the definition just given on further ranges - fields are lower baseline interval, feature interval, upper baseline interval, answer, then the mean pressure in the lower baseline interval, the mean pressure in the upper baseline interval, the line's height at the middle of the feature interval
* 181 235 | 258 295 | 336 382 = 2.0 min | 5.53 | 6.11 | 5.8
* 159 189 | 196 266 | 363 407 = 3.4 min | 5.47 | 6.28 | 5.69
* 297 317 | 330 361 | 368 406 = -0.9 min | 5.29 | 6.3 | 5.78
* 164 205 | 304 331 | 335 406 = 1.8 min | 5.54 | 6.17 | 5.99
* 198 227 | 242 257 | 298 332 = 0.0 min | 5.35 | 5.51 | 5.41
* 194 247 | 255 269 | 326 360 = 0.3 min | 5.41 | 5.95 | 5.59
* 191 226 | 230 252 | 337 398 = 0.5 min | 5.4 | 6.2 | 5.56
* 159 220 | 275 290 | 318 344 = 0.8 min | 5.44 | 5.86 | 5.71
